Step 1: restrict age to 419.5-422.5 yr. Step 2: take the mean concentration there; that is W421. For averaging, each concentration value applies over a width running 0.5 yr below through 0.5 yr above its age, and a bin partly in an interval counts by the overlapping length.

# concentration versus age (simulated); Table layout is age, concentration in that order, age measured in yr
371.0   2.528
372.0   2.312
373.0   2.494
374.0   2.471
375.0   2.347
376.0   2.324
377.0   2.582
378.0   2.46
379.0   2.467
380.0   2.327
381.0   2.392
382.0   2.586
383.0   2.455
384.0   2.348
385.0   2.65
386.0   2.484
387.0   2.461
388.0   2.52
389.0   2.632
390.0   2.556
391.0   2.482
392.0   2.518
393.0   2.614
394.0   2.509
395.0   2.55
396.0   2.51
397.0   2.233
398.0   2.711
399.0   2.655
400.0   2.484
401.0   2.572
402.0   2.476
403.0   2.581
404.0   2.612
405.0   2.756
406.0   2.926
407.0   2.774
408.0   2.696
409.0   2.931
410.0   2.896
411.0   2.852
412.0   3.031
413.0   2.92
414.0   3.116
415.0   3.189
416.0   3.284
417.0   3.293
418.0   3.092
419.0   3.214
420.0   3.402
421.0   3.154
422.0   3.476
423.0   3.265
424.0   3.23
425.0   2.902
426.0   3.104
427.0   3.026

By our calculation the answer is 3.34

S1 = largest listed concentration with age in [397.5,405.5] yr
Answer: 2.756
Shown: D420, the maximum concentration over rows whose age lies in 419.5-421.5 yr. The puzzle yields 3.402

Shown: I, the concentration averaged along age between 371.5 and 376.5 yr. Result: 2.39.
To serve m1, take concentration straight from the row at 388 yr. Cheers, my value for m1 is 2.52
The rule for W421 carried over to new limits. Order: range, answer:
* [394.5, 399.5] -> 2.53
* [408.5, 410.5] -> 2.91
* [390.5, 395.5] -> 2.53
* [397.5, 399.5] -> 2.68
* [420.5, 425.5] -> 3.21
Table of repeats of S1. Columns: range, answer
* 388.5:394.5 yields 2.632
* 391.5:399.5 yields 2.711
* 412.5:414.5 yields 3.116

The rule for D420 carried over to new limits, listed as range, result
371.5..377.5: 2.582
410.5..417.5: 3.293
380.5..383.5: 2.586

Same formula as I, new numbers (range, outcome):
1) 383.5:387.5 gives 2.49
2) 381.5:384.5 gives 2.46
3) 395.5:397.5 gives 2.37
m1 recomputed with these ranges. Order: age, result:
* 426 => 3.104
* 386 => 2.484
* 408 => 2.696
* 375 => 2.347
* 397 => 2.233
